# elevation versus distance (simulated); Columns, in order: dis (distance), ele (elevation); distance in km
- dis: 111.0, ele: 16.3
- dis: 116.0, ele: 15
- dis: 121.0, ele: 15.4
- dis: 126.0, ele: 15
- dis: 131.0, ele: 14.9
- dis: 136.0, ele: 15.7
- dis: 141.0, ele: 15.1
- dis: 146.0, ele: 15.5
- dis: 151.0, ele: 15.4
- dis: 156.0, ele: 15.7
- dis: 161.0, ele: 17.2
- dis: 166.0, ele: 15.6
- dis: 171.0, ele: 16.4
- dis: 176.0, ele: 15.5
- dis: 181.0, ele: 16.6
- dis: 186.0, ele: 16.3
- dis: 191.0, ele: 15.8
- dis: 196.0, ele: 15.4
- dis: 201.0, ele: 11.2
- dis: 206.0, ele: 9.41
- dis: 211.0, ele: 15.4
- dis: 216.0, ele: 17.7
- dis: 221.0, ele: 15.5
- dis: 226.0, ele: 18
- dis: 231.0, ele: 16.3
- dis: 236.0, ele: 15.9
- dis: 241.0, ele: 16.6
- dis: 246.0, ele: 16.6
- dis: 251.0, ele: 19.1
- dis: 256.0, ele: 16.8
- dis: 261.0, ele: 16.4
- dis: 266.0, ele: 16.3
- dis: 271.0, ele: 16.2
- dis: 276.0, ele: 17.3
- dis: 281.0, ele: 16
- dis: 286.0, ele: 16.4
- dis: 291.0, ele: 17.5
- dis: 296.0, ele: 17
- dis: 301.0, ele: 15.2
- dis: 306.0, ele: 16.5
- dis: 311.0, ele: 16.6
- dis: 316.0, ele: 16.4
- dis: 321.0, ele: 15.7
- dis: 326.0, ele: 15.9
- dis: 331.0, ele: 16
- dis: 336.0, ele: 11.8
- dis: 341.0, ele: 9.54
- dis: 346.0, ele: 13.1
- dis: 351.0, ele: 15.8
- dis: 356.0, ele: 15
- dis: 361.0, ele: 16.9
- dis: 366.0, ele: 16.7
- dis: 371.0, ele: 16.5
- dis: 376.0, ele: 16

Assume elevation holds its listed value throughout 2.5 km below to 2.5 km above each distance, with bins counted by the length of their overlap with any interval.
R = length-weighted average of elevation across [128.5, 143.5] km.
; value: 15.2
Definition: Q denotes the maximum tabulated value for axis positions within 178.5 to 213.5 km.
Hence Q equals 16.6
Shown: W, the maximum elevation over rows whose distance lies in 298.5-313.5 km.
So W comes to 16.6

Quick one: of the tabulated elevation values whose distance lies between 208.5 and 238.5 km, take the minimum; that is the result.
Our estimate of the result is 15.4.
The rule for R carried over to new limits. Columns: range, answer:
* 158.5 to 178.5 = 16.2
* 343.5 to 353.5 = 14.4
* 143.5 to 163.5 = 15.9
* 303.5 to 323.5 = 16.3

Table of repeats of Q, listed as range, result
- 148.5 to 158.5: 15.7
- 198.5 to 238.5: 18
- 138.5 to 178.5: 17.2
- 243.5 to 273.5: 19.1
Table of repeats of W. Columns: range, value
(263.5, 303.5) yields 17.5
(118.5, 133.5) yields 15.4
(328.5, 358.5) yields 16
